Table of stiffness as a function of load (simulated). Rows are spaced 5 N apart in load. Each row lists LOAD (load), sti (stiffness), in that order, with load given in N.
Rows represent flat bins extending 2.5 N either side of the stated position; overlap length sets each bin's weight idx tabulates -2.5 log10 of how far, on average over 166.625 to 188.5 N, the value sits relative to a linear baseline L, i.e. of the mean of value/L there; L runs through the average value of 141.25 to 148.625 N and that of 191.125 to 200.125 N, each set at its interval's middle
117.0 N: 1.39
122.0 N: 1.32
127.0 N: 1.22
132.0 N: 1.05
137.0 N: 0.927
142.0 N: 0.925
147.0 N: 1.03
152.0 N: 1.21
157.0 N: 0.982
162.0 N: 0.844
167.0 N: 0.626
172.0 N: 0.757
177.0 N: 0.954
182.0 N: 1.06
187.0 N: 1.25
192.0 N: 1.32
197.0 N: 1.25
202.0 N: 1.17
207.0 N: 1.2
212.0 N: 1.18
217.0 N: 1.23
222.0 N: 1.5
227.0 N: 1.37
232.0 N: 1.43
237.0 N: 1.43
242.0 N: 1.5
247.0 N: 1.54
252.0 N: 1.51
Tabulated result 0.237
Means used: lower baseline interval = 0.984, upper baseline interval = 1.27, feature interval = 0.944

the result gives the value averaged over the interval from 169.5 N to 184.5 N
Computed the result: 0.924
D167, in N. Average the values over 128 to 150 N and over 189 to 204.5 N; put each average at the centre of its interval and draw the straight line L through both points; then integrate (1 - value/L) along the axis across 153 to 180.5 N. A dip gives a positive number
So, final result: 6.31 N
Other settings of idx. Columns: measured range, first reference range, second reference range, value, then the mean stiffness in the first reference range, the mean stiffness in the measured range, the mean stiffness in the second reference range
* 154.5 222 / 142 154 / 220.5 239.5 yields 0.17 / 1.08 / 1.08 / 1.43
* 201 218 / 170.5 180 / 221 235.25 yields 0.03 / 0.877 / 1.19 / 1.43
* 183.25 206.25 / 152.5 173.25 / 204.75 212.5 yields -0.14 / 0.844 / 1.23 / 1.19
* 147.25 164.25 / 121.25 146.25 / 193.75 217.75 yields 0.09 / 1.07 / 1.02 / 1.21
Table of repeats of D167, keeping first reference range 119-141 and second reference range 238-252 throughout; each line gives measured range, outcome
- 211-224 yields 1.0 N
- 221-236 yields 0.3 N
